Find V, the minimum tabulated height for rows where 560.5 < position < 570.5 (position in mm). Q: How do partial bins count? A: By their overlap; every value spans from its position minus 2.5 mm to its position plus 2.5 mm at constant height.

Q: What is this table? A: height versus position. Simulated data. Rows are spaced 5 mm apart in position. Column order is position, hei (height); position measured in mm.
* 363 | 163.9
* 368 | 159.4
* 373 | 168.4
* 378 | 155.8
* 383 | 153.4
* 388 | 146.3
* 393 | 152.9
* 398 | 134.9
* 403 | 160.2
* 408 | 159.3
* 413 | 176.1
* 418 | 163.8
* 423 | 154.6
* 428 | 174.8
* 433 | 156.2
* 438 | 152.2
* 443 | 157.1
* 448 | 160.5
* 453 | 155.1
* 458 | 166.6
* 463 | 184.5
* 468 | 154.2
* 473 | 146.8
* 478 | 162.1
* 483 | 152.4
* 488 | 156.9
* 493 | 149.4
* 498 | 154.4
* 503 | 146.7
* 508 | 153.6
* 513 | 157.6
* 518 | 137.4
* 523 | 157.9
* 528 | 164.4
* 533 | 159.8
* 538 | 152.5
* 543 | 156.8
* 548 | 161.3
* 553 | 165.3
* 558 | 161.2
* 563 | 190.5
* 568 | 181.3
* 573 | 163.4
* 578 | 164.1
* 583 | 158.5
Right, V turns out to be 181.3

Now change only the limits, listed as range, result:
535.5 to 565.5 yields 152.5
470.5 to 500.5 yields 146.8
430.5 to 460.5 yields 152.2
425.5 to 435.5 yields 156.2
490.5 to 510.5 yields 146.7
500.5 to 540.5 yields 137.4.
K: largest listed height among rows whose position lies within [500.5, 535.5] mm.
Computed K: 164.4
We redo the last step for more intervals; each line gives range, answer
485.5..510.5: 156.9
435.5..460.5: 166.6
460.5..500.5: 184.5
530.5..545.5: 159.8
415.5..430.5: 174.8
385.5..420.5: 176.1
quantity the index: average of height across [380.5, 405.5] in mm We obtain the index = 150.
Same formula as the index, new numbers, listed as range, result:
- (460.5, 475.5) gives 162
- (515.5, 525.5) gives 148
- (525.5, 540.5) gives 159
